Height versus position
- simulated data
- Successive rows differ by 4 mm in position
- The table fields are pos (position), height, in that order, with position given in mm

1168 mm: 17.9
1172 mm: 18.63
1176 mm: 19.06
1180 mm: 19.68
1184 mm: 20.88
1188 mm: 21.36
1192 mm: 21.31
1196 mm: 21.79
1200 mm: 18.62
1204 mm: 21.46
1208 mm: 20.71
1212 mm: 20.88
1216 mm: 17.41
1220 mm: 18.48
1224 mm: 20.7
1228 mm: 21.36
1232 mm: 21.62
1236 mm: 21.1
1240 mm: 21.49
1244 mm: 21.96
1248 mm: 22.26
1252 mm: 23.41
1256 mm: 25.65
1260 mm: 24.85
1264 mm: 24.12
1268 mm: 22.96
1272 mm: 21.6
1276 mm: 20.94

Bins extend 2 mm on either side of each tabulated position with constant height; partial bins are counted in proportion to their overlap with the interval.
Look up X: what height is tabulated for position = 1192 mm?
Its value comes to 21.31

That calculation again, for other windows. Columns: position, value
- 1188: 21.36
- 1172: 18.63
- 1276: 20.94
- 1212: 20.88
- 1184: 20.88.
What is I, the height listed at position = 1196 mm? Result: 21.79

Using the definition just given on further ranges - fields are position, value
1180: 19.68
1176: 19.06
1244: 21.96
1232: 21.62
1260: 24.85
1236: 21.1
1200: 18.62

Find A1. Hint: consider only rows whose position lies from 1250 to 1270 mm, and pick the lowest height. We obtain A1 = 22.96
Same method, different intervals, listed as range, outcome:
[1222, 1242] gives 20.7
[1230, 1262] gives 21.1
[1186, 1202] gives 18.62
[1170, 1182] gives 18.63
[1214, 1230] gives 17.41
